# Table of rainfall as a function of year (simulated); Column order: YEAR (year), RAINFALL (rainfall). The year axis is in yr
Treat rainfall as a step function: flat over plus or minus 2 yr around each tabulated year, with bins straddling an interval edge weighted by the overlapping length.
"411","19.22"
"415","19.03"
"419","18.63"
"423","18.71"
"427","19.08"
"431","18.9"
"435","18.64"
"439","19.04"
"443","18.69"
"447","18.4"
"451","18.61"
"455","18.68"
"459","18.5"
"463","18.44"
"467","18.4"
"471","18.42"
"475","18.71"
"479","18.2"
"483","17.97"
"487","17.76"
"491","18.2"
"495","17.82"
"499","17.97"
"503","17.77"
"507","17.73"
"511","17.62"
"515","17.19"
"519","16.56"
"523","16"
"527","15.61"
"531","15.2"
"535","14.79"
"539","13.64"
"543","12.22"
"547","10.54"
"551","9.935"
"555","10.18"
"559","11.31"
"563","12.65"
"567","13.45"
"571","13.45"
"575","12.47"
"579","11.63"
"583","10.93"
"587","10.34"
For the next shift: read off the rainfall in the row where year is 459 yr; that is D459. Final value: 18.5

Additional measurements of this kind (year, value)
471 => 18.42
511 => 17.62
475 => 18.71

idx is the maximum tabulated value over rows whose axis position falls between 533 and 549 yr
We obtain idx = 14.79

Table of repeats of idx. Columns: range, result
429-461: 19.04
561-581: 13.45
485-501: 18.2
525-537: 15.61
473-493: 18.71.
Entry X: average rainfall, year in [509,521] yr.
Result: 17.1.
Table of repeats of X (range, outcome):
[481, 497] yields 17.9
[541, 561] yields 10.8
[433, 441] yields 18.8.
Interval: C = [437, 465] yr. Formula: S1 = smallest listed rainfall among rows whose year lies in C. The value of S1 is 18.4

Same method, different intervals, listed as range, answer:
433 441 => 18.64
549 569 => 9.935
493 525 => 16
